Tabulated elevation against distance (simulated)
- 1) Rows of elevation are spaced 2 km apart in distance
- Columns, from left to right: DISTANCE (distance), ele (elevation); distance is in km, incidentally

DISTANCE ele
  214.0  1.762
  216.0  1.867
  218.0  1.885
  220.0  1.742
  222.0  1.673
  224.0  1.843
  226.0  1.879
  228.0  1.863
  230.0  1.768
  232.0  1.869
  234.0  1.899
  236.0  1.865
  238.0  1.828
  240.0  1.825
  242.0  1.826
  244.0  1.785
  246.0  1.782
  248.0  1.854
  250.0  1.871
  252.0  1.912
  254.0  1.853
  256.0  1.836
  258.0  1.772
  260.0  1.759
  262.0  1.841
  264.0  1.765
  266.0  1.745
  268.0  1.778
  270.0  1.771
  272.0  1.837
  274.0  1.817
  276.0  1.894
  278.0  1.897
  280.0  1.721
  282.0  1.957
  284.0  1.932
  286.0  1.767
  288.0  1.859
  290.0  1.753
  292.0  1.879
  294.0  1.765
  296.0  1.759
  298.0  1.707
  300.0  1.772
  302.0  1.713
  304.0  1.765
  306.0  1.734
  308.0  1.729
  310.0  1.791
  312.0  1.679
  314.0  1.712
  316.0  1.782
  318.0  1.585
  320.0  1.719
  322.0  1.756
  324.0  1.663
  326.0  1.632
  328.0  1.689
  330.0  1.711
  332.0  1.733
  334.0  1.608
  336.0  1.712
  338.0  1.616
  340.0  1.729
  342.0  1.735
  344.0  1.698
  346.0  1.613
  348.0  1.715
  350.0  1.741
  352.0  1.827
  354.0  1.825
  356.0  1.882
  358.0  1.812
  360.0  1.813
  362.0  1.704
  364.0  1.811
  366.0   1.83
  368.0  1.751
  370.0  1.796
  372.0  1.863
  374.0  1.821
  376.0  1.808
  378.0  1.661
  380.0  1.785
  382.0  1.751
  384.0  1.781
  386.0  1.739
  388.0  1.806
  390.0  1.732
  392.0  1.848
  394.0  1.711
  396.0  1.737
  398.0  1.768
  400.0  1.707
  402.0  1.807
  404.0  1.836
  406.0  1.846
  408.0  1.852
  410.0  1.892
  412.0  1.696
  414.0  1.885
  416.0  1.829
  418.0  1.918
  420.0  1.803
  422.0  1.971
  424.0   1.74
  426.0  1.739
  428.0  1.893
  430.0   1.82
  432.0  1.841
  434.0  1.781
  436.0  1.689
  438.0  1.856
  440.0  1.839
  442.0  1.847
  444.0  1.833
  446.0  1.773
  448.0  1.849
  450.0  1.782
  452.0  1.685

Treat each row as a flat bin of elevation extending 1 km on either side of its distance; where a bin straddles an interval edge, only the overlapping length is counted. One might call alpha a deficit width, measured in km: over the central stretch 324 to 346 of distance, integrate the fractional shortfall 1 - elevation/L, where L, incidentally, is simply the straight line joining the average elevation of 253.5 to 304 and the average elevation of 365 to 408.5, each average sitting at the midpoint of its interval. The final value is 1.37 km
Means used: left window 1.8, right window 1.78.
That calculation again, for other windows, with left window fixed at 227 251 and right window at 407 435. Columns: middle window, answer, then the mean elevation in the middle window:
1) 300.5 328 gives 1.8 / 1.71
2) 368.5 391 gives 0.7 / 1.78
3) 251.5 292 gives 0.3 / 1.82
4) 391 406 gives 0.5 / 1.78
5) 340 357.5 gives 0.8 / 1.75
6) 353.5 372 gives 0.3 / 1.81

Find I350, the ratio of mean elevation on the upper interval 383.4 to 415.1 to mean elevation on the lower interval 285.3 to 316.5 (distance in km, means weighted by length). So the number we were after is 1.02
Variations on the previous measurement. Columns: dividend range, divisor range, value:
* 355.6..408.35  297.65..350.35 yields 1.05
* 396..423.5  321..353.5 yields 1.07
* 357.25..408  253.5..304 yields 0.99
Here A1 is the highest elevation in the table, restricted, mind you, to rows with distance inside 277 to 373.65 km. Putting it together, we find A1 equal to 1.957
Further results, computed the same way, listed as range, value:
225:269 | 1.912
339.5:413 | 1.892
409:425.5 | 1.971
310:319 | 1.791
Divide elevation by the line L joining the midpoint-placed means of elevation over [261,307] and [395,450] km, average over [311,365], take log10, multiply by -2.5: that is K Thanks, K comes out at 0.05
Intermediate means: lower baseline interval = 1.8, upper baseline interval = 1.82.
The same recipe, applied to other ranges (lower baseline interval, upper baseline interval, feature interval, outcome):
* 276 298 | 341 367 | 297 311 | 0.04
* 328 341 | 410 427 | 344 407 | -0.01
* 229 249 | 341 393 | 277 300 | 0.00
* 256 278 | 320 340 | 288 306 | -0.01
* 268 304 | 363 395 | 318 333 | 0.07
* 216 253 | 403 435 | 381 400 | 0.04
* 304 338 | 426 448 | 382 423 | -0.02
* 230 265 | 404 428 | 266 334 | 0.04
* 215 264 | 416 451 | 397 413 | 0.01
